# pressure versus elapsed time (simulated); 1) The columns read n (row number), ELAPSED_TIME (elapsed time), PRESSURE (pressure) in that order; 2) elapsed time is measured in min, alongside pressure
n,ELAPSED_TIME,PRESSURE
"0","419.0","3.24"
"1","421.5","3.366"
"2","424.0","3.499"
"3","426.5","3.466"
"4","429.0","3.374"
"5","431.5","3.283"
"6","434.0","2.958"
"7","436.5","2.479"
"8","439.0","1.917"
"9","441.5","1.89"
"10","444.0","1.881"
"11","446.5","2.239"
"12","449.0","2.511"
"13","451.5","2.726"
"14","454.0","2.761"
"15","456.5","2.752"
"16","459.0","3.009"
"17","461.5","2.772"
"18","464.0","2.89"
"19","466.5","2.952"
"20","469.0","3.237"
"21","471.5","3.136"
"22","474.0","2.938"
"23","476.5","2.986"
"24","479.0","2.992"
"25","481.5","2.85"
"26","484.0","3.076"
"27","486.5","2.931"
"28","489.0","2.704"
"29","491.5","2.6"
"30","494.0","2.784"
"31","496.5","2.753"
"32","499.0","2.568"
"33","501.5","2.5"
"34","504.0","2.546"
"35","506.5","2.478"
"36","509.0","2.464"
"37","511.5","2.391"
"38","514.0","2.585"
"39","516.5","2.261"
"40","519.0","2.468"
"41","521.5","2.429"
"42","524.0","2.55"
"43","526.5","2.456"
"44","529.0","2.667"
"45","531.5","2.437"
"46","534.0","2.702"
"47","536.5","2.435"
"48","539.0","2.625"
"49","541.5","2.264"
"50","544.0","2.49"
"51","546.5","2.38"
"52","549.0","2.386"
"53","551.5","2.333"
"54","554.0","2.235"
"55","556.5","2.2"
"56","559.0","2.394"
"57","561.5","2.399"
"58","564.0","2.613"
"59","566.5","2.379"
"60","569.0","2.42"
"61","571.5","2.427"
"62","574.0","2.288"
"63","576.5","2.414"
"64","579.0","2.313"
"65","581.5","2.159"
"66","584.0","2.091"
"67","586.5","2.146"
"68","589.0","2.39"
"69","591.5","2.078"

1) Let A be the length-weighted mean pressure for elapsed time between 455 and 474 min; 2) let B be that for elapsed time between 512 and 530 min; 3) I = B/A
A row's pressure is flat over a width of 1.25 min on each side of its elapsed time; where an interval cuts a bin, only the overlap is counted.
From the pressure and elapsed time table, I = 0.8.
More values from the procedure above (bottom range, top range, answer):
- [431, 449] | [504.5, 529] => 1.05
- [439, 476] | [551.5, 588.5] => 0.87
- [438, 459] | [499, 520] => 1.04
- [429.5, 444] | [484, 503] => 1.09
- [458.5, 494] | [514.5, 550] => 0.84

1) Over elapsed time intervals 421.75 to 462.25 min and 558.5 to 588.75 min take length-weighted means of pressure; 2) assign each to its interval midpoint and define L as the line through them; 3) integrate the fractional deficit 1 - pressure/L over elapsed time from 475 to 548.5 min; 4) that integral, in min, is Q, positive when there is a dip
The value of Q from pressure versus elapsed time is -2.1 min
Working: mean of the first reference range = 2.74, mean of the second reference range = 2.34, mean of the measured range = 2.6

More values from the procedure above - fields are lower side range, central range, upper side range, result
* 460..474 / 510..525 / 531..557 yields 1.0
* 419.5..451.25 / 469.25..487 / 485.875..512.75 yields -2.4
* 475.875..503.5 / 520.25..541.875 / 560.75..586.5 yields 0.4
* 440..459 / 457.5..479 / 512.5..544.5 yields -4.8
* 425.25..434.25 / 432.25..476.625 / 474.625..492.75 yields 6.1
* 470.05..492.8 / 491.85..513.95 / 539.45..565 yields 1.5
